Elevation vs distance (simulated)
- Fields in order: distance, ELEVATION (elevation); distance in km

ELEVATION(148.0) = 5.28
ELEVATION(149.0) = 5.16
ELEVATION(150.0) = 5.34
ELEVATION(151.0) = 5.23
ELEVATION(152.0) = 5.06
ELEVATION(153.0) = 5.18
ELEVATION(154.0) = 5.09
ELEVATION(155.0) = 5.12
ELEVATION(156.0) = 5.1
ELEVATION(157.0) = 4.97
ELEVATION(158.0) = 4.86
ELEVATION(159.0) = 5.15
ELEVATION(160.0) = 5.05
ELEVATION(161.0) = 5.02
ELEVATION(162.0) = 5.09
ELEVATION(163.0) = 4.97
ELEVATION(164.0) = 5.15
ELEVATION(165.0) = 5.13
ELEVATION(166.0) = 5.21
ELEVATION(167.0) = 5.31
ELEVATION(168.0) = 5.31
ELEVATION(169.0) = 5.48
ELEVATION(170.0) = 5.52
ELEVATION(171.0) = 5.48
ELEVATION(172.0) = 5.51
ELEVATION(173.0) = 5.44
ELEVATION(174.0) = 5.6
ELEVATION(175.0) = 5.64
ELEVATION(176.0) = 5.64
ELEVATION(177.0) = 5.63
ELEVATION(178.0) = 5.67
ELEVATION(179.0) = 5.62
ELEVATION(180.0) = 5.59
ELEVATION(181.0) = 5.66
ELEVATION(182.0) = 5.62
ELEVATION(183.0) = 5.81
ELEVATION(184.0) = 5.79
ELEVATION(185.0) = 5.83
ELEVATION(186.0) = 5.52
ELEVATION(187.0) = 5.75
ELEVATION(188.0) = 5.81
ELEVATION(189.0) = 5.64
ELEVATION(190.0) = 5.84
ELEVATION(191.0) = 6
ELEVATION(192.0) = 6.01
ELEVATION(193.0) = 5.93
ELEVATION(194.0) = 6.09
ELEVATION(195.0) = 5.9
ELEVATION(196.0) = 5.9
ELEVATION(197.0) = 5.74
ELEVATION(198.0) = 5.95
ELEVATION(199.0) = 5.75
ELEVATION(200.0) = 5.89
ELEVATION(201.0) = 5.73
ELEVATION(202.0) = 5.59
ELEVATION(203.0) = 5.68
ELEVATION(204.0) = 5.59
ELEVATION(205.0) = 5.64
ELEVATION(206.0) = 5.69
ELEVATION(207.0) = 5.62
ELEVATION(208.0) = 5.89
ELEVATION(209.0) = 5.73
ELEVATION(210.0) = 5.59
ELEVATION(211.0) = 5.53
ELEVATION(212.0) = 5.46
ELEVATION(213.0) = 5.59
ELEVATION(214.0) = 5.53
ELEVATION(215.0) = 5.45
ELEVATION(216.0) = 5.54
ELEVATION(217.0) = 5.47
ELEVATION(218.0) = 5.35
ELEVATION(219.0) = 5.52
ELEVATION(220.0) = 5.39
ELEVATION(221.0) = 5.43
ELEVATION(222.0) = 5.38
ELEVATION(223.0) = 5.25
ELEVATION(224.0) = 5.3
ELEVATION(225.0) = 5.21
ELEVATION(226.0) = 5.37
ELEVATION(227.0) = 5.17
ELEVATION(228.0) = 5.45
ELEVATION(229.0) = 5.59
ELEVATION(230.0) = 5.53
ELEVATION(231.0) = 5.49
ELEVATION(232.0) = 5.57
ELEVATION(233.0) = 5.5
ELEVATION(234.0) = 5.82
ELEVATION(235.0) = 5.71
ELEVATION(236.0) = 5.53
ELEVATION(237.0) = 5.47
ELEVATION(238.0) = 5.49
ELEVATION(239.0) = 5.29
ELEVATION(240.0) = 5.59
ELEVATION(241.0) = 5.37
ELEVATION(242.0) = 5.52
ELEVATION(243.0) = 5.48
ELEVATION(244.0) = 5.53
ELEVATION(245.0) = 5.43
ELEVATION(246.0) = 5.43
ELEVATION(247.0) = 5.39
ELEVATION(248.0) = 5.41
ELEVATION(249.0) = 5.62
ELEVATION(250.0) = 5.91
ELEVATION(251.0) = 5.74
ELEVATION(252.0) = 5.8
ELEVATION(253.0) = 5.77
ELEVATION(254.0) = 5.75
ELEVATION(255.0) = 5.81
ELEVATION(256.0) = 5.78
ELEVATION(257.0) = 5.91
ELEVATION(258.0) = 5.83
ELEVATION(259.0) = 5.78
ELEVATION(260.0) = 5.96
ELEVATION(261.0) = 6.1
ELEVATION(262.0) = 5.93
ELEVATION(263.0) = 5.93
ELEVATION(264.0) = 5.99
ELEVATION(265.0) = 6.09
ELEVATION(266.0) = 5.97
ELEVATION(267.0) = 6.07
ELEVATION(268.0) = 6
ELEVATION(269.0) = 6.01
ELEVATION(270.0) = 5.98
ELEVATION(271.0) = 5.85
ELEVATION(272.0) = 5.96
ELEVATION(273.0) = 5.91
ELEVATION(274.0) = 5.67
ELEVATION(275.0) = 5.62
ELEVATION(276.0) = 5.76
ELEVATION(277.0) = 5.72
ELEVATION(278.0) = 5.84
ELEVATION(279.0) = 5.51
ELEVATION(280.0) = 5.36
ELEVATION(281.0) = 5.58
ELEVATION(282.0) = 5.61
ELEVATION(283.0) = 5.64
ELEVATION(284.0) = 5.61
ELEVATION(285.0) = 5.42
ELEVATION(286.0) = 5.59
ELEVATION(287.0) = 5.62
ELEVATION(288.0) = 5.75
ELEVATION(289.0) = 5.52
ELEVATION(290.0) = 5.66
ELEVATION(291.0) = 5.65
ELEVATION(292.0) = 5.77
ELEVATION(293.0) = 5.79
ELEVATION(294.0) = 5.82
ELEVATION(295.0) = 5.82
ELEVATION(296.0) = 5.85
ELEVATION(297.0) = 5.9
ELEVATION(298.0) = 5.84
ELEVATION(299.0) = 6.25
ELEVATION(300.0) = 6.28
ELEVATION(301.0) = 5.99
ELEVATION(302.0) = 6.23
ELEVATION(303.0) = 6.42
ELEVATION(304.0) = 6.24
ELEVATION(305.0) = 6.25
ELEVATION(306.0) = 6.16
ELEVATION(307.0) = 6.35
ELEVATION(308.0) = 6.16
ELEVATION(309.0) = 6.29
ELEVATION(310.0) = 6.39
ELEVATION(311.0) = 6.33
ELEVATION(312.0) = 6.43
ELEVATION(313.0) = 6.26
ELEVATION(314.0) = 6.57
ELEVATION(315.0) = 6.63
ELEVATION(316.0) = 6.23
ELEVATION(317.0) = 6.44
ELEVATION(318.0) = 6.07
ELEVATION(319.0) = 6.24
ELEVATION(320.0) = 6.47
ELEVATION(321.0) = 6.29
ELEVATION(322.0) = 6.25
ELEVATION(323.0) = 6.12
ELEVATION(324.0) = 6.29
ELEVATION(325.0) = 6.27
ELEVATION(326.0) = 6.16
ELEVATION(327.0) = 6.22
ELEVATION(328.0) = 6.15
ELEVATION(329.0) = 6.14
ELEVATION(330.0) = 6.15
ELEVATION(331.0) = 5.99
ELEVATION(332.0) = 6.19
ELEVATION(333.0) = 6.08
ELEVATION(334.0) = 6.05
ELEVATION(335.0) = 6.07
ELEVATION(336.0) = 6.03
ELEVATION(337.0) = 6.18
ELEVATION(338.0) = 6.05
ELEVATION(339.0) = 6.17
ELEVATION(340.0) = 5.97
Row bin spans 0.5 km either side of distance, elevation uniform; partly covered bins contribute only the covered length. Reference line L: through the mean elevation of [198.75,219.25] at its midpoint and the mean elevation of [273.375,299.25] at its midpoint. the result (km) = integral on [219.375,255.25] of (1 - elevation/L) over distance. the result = 0.8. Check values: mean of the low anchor 5.61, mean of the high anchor 5.69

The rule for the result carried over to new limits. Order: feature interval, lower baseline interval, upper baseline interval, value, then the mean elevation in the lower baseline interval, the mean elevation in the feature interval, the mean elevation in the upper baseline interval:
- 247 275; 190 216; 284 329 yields 0.4 km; 5.74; 5.86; 6.1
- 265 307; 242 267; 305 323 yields 1.4 km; 5.77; 5.85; 6.32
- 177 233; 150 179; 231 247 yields -2.3 km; 5.28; 5.63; 5.51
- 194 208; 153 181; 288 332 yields -0.6 km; 5.31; 5.76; 6.14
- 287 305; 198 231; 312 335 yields 0.4 km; 5.53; 5.93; 6.24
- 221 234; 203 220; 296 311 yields 0.6 km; 5.57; 5.42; 6.19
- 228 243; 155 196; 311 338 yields 0.7 km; 5.51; 5.53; 6.23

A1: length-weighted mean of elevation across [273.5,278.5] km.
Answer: 5.72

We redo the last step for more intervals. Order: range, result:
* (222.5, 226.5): 5.28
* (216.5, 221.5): 5.43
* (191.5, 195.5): 5.98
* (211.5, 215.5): 5.51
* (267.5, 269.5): 6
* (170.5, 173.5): 5.48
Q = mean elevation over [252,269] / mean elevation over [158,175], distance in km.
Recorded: 1.1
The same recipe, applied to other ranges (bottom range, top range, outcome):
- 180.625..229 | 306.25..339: 1.11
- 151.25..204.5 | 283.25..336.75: 1.10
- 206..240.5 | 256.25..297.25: 1.05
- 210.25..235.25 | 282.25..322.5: 1.11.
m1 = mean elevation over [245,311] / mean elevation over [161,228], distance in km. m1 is 1.1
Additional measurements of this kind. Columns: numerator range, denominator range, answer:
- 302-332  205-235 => 1.14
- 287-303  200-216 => 1.05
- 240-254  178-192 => 0.97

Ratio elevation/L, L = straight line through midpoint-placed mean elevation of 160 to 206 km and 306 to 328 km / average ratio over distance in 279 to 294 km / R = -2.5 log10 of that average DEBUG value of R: 0.098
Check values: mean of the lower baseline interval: 5.61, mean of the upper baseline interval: 6.3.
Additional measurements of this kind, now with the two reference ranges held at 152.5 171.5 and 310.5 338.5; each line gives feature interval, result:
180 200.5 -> -0.090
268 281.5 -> 0.026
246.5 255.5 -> 0.011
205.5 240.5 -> 0.013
